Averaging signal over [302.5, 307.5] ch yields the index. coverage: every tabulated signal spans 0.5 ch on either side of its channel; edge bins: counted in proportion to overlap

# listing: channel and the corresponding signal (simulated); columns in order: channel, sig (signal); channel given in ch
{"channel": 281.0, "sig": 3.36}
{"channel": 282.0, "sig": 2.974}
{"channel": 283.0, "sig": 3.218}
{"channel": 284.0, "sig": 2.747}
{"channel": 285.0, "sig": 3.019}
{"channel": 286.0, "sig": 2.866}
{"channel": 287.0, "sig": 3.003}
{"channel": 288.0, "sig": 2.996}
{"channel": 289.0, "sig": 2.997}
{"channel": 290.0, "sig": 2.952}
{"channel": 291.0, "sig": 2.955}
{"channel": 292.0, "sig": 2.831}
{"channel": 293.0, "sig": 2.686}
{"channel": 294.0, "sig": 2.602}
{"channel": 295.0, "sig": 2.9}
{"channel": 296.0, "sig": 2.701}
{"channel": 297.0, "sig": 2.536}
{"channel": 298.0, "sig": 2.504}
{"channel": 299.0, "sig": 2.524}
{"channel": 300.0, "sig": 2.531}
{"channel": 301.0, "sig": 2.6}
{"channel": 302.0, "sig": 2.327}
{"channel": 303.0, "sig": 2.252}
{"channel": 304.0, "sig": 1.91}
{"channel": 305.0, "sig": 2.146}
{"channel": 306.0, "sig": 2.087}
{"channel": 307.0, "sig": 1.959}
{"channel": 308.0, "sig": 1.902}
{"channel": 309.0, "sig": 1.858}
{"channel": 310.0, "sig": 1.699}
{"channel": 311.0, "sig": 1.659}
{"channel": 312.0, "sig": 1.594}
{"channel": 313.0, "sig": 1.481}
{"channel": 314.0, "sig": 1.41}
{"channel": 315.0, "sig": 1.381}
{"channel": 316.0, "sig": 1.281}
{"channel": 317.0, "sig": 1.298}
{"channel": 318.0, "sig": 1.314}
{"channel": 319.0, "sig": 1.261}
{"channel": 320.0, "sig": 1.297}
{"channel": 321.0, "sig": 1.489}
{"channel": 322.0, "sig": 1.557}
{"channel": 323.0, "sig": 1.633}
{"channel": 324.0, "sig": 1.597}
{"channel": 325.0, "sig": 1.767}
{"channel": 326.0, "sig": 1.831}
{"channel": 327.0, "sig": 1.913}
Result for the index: 2.07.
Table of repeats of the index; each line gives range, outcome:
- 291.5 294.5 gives 2.71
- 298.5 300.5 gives 2.53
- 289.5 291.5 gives 2.95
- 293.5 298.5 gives 2.65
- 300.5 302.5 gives 2.46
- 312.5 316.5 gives 1.39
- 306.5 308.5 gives 1.93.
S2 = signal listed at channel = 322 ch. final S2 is 1.557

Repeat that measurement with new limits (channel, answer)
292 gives 2.831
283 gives 3.218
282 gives 2.974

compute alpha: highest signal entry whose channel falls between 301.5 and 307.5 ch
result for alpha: 2.327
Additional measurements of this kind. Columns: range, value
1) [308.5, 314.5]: 1.858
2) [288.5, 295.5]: 2.997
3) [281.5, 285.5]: 3.218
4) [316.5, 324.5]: 1.633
